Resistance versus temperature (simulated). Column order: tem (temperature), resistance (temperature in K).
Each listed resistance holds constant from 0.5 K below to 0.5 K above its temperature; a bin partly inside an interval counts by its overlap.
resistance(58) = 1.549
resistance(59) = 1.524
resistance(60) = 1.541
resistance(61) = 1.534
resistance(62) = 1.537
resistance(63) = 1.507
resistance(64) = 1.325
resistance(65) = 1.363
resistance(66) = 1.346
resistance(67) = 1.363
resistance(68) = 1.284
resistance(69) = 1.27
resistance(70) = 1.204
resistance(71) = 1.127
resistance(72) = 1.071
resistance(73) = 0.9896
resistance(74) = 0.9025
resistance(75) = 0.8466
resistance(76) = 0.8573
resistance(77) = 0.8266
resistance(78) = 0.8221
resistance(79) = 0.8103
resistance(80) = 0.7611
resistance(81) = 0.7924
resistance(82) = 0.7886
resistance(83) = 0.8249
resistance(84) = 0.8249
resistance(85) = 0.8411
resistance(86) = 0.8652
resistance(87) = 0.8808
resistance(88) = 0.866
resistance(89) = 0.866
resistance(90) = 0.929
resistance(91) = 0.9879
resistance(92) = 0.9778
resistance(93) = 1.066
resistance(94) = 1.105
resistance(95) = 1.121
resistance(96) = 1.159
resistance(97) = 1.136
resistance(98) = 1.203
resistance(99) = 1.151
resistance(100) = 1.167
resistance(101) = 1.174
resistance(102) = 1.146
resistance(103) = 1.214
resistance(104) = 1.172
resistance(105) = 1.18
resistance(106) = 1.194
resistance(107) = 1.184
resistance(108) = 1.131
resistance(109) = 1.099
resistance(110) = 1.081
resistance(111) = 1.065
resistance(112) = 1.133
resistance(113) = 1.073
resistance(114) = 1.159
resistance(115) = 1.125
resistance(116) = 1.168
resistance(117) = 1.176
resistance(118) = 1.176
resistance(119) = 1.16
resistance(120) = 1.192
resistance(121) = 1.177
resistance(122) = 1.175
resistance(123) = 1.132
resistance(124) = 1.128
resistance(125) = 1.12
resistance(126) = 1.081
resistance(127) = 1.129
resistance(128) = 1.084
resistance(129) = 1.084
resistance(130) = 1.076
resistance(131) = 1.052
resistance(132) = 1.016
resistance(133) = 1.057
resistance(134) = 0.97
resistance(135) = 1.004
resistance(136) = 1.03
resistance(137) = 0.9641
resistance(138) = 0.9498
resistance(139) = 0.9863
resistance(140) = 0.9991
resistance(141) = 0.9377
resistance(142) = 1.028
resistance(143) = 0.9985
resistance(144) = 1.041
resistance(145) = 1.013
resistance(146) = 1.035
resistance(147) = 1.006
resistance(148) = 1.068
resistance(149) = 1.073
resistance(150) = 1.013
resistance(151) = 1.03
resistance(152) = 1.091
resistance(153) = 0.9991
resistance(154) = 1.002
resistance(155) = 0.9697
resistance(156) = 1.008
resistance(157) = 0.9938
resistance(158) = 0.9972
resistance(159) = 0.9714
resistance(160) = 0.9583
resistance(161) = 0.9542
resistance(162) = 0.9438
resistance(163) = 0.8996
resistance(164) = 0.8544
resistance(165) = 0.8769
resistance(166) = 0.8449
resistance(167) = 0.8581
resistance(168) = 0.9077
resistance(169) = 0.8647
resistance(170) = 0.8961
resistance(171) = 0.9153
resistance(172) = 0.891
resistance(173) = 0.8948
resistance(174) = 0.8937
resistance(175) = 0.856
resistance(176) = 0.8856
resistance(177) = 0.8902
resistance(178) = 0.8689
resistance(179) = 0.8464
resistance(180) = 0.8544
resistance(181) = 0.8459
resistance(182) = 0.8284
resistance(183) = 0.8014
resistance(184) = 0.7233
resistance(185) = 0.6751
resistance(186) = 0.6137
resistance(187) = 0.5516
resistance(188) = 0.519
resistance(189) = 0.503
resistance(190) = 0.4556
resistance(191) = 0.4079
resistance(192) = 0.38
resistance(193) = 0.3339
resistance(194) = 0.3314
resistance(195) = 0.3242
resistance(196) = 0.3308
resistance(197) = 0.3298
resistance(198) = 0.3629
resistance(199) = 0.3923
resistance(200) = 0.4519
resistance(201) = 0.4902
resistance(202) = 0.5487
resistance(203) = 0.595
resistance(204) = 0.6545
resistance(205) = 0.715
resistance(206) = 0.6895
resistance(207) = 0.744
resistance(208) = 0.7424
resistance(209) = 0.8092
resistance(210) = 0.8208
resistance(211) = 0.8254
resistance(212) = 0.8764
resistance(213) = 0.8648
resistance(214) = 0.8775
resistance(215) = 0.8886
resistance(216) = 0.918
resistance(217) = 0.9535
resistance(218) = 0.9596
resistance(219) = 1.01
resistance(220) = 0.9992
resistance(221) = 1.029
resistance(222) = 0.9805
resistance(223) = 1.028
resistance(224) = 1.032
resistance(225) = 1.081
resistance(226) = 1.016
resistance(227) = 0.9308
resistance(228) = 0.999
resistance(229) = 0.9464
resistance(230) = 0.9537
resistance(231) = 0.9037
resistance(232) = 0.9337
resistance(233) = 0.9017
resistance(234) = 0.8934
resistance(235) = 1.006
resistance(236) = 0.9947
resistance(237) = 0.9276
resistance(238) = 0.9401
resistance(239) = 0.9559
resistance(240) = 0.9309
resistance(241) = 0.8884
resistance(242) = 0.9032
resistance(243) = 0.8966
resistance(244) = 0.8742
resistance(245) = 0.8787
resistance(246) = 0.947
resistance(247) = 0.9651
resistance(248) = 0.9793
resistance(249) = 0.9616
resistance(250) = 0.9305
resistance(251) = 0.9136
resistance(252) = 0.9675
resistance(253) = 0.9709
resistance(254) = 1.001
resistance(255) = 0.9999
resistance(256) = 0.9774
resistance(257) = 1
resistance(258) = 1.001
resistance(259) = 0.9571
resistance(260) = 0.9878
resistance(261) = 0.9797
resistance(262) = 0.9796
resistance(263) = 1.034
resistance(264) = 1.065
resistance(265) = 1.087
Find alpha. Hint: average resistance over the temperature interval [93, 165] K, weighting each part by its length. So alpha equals 1.07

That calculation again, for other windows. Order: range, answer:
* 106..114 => 1.12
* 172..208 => 0.622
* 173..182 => 0.867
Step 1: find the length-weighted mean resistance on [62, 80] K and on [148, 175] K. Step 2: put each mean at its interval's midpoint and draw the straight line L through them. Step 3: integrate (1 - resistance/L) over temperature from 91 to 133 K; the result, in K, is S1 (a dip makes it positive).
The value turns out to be -3.6 K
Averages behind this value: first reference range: 1.11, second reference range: 0.947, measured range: 1.13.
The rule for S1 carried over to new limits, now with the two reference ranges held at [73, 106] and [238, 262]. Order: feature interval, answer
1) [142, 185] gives 1.6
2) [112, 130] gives -3.0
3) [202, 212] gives 2.4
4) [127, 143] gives -0.8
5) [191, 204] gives 7.4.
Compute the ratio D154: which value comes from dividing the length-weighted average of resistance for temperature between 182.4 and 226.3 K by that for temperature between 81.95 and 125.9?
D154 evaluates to 0.6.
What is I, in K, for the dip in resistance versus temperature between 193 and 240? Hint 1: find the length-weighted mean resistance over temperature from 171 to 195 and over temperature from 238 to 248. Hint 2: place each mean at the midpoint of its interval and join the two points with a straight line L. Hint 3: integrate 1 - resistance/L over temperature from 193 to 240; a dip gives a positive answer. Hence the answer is 1.5 K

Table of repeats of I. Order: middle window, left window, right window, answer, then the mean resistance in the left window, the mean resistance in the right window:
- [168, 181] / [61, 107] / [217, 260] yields 1.64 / 1.07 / 0.961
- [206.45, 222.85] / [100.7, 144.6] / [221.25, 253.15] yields 1.39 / 1.1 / 0.951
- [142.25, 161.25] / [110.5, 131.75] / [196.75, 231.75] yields 0.21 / 1.13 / 0.816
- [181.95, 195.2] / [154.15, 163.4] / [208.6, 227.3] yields 5.95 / 0.968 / 0.943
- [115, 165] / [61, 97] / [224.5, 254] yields -1.74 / 1.04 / 0.945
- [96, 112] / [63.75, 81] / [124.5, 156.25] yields -1.67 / 1.06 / 1.03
